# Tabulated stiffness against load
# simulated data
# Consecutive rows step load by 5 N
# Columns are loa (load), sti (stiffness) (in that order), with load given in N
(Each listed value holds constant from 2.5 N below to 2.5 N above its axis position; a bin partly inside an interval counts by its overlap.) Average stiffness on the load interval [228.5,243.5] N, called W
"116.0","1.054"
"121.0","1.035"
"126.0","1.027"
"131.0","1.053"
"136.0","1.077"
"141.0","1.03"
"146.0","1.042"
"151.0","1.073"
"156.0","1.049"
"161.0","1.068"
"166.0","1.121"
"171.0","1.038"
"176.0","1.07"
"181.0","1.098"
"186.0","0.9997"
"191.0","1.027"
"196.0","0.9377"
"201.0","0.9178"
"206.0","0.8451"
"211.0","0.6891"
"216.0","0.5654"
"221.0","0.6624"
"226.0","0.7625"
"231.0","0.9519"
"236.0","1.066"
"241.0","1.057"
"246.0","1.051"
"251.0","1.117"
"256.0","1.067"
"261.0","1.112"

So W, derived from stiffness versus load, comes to 1.02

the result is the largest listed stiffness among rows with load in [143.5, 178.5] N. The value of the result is 1.121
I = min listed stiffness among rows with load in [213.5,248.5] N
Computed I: 0.5654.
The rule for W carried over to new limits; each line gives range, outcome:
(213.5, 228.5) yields 0.663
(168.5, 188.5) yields 1.05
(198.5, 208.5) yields 0.881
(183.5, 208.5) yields 0.945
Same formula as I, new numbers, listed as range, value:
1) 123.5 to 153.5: 1.027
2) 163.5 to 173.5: 1.038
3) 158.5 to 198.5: 0.9377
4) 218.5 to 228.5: 0.6624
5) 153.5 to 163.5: 1.049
